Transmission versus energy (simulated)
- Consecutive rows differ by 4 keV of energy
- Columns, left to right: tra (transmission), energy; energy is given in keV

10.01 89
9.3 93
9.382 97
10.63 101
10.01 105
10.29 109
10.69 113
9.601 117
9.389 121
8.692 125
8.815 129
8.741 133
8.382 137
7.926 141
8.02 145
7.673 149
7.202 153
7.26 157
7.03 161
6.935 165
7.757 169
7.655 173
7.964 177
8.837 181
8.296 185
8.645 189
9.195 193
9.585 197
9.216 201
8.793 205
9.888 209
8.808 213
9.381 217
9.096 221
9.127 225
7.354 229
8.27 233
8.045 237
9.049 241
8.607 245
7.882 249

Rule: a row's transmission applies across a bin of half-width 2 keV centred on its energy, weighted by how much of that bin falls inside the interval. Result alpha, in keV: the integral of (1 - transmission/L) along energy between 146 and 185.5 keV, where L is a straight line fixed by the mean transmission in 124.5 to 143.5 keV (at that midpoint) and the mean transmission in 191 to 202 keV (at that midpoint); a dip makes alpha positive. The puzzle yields 5.7 keV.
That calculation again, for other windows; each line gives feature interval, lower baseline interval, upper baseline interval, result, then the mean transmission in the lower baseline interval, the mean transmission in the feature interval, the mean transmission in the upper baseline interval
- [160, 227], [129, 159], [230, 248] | -3.6 keV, 7.95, 8.62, 8.4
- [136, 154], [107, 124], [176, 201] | 3.1 keV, 9.92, 7.85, 8.82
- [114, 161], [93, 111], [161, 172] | 1.1 keV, 9.99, 8.33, 7.32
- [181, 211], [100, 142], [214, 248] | -0.8 keV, 9.38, 9.07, 8.6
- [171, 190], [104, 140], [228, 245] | 1.2 keV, 9.34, 8.26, 8.28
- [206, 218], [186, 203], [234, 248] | -0.6 keV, 9.11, 9.31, 8.5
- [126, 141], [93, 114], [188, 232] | 1.9 keV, 10.1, 8.55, 9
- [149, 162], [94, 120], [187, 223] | 3.2 keV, 10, 7.25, 9.18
